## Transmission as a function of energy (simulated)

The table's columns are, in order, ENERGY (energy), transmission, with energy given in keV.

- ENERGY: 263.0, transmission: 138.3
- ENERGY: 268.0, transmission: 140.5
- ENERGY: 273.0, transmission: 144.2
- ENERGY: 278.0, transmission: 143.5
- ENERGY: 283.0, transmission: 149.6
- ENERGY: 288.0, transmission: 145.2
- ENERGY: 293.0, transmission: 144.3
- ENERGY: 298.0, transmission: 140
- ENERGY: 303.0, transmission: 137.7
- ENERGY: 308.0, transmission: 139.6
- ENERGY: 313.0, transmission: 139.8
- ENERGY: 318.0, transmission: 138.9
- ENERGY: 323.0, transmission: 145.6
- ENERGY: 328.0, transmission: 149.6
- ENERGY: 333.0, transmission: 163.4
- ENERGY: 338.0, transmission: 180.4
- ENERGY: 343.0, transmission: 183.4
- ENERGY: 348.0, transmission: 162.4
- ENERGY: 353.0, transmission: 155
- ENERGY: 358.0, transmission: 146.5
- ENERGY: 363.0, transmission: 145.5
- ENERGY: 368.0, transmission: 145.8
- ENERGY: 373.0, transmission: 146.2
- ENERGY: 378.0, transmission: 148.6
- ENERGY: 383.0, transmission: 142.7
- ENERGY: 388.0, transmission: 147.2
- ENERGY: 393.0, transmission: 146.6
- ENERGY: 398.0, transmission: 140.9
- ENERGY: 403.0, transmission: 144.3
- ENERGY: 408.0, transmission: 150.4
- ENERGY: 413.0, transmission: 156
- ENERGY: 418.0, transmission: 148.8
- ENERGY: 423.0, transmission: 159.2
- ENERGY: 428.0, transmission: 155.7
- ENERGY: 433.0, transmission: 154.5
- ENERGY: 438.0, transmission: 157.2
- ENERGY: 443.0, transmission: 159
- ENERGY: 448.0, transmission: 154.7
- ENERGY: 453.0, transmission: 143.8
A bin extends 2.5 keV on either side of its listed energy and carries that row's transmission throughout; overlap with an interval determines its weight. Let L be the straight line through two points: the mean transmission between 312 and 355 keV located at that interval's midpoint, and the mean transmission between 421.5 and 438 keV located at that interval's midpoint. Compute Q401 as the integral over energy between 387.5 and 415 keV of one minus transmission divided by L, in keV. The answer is 1.67 keV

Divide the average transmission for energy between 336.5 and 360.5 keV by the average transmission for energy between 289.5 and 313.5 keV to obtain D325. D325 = 1.17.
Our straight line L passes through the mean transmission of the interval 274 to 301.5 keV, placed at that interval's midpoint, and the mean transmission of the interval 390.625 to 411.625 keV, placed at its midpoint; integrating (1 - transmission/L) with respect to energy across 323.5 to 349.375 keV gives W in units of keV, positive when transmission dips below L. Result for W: -3.8 keV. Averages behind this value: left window 144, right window 146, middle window 166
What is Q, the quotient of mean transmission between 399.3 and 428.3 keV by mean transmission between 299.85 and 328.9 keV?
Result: 1.1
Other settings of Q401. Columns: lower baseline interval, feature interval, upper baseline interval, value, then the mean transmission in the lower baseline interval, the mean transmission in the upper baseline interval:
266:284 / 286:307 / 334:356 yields 1.4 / 144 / 169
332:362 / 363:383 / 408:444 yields 1.9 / 164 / 155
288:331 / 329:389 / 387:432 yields -3.9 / 142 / 150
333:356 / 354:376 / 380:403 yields 1.6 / 169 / 144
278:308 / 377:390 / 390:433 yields 0.2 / 143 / 150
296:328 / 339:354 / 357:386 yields -2.7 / 141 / 146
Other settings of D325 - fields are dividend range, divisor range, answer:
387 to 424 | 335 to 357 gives 0.88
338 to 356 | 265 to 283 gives 1.17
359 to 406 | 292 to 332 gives 1.02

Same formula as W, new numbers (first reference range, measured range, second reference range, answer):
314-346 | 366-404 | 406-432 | 2.6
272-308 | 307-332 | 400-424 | 0.2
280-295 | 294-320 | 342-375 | 1.6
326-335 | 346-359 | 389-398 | -0.2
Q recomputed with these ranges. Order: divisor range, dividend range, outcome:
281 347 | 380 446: 1.00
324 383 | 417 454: 0.99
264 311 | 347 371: 1.05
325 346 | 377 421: 0.87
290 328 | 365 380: 1.04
